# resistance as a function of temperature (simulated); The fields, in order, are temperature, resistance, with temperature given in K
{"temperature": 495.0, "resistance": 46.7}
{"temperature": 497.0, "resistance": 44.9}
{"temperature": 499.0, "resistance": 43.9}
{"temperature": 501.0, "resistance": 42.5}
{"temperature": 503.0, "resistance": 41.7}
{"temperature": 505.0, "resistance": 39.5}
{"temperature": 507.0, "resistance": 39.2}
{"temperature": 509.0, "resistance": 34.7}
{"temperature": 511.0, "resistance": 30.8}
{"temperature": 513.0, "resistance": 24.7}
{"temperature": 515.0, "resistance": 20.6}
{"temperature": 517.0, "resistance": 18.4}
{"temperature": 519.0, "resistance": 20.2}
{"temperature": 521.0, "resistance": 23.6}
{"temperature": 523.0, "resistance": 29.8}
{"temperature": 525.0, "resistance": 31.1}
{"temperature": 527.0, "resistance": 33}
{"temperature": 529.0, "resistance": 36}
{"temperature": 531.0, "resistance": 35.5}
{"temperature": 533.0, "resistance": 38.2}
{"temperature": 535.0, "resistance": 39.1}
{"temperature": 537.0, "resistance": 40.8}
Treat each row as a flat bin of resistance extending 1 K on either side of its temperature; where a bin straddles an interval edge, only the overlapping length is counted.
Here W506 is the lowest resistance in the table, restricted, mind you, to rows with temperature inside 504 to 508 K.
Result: 39.2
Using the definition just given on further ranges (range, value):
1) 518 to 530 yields 20.2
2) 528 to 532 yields 35.5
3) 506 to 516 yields 20.6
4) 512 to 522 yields 18.4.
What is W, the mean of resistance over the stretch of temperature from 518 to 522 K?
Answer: 21.9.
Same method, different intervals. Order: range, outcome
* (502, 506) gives 40.6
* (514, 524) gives 22.5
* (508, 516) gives 27.7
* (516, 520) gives 19.3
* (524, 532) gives 33.9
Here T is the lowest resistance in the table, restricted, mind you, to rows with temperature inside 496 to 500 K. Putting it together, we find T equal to 43.9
